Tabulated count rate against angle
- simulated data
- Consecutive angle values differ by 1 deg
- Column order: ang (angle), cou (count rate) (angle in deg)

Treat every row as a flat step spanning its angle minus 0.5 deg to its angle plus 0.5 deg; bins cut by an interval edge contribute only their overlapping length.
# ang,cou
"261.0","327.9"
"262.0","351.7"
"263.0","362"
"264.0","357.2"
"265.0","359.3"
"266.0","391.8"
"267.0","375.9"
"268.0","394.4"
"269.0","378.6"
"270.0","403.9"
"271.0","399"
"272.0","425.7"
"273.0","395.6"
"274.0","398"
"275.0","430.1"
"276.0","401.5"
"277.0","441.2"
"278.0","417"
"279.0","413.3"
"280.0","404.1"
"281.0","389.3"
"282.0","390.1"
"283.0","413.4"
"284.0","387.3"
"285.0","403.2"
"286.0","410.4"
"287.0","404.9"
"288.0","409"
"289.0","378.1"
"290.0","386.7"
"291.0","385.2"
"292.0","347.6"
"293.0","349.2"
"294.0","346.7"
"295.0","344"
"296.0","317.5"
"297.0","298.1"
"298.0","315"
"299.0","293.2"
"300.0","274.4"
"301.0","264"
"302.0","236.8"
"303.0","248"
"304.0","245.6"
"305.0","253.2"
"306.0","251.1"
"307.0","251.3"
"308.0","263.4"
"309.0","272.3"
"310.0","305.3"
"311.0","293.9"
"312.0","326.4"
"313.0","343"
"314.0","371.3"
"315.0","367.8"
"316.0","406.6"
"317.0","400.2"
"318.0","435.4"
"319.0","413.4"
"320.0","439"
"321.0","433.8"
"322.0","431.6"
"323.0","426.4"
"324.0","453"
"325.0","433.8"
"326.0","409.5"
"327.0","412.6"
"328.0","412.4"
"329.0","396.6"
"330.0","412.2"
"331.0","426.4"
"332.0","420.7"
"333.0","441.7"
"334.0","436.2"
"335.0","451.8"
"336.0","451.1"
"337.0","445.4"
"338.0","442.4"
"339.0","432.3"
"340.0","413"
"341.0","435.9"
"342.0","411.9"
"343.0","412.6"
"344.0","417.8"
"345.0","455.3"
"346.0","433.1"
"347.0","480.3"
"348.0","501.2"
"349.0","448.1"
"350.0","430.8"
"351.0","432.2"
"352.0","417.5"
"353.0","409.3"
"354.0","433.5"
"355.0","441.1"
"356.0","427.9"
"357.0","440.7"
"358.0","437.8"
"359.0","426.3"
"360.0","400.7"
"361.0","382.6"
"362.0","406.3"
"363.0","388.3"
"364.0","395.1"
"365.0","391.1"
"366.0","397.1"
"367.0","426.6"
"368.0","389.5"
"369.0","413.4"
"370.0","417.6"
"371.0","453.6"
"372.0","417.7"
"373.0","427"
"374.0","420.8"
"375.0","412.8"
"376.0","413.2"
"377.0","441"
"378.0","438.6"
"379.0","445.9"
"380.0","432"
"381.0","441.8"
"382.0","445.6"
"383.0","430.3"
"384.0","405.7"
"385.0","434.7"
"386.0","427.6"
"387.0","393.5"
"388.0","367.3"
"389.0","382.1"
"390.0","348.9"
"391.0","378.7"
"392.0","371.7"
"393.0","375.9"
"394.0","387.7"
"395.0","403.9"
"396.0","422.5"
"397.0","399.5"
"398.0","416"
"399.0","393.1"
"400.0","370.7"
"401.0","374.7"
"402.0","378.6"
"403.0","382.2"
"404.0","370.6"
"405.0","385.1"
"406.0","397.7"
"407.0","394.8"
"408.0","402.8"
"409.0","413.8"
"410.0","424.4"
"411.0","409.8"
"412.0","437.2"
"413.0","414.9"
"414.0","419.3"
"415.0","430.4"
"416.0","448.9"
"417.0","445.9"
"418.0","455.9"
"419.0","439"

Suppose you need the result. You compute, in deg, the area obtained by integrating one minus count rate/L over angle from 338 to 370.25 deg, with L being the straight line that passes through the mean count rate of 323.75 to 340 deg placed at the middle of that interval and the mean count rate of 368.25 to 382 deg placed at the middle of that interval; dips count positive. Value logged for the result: 0.4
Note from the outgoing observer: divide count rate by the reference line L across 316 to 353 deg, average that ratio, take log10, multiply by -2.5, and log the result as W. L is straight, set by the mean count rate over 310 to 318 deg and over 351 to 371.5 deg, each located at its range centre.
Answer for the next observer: -0.13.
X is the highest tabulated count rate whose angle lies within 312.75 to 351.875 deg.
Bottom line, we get 501.2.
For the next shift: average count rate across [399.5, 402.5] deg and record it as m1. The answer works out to 375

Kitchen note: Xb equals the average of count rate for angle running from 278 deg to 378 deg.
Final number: 391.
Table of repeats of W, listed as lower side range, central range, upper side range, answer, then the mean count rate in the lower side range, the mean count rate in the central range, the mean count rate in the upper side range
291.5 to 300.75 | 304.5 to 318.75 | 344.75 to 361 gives 0.09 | 319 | 326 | 437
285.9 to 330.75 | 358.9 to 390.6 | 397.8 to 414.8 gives -0.08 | 353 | 413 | 399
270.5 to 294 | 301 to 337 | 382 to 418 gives 0.08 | 398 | 370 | 403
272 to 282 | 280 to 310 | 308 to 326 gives 0.21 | 410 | 329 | 383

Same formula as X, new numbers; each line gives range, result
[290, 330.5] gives 453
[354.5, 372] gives 453.6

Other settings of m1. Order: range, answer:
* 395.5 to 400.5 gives 400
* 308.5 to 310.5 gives 289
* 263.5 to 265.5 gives 358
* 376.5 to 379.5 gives 442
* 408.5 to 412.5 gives 421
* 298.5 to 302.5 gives 267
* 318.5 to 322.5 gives 429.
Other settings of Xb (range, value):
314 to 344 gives 423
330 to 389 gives 426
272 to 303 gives 367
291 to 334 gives 353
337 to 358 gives 436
